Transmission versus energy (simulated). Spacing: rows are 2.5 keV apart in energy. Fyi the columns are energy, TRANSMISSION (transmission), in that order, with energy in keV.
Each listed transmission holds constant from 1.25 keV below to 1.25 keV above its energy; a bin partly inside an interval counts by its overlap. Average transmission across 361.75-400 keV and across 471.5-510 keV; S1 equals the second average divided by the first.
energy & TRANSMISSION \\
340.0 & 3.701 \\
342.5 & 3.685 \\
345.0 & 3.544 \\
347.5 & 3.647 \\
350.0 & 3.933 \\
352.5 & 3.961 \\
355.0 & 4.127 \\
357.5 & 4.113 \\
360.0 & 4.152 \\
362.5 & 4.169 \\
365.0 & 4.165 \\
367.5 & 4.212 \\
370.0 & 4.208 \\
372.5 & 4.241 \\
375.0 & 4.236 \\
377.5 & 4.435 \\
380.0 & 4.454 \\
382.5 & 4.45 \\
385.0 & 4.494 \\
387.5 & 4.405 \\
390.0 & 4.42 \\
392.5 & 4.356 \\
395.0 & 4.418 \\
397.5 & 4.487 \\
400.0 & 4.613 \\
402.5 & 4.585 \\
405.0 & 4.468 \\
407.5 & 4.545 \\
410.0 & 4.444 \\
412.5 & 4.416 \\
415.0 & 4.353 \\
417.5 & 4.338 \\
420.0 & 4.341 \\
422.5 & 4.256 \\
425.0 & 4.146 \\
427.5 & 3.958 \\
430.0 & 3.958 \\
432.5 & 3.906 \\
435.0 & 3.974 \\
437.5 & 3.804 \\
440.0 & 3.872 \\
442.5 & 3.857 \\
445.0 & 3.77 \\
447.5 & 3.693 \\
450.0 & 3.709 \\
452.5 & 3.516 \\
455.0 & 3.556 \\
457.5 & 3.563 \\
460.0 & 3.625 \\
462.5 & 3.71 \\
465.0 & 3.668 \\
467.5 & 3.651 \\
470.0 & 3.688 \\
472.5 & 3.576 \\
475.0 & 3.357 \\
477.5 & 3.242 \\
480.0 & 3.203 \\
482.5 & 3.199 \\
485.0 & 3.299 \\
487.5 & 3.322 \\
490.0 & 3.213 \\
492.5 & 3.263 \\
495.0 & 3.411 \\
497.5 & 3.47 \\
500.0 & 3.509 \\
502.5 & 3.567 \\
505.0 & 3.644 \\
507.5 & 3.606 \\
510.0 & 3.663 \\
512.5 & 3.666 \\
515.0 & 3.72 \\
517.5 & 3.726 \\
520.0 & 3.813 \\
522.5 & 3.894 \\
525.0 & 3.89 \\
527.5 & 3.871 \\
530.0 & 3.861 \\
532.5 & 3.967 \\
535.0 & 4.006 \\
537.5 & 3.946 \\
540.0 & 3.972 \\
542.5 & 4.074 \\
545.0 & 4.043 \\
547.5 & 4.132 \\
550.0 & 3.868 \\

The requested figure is 0.8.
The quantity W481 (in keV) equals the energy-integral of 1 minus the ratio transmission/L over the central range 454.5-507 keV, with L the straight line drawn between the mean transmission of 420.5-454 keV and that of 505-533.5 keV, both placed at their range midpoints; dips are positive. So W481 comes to 5.02 keV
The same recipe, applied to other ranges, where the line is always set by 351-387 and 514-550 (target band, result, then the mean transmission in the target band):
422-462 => 2.8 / 3.81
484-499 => 2.5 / 3.33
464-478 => 1.7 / 3.54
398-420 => -1.6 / 4.46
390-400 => -0.6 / 4.44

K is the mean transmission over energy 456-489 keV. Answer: 3.47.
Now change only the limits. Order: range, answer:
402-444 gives 4.18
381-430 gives 4.38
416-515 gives 3.66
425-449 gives 3.88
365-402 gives 4.38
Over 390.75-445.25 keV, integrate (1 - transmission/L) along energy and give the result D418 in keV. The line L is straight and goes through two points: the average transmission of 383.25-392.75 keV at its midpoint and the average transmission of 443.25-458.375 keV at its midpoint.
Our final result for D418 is -2.4 keV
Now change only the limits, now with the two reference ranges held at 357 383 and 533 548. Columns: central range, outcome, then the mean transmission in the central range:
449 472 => 2.79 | 3.63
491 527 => 3.81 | 3.63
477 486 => 1.91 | 3.23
